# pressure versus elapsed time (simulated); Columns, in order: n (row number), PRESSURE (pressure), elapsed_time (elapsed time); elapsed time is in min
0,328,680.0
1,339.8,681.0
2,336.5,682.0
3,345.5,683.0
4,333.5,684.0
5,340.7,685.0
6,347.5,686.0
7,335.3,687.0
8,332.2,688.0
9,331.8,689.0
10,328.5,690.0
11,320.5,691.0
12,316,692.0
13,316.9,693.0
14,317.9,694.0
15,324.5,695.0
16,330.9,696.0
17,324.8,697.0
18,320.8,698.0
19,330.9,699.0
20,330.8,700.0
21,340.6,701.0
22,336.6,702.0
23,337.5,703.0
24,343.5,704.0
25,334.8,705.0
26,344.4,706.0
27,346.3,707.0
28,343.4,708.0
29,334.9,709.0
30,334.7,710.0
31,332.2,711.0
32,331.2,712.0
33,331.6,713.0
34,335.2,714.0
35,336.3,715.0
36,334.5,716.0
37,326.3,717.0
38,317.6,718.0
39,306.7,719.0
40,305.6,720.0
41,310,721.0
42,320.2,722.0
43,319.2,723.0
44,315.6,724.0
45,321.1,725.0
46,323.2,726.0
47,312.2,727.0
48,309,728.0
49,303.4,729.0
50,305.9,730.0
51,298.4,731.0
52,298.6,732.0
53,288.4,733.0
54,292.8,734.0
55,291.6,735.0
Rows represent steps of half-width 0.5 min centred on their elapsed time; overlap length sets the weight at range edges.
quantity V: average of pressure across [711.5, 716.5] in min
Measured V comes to 334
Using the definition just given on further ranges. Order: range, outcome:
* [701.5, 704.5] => 339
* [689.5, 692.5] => 322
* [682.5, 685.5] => 340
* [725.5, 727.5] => 318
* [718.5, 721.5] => 307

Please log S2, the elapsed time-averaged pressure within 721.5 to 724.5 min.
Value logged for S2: 318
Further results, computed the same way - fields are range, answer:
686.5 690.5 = 332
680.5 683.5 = 341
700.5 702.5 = 339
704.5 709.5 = 341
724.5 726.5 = 322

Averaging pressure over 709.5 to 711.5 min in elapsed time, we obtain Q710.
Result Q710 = 333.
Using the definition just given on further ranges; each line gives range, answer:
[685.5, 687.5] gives 341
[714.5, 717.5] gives 332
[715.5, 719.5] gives 321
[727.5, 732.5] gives 303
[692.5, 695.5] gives 320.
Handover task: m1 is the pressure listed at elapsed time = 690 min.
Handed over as 328.5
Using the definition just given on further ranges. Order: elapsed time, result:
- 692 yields 316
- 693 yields 316.9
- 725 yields 321.1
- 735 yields 291.6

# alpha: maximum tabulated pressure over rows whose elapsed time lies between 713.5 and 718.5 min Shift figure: 336.3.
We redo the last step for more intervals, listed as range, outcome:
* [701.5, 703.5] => 337.5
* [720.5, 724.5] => 320.2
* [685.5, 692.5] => 347.5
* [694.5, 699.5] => 330.9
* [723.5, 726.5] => 323.2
